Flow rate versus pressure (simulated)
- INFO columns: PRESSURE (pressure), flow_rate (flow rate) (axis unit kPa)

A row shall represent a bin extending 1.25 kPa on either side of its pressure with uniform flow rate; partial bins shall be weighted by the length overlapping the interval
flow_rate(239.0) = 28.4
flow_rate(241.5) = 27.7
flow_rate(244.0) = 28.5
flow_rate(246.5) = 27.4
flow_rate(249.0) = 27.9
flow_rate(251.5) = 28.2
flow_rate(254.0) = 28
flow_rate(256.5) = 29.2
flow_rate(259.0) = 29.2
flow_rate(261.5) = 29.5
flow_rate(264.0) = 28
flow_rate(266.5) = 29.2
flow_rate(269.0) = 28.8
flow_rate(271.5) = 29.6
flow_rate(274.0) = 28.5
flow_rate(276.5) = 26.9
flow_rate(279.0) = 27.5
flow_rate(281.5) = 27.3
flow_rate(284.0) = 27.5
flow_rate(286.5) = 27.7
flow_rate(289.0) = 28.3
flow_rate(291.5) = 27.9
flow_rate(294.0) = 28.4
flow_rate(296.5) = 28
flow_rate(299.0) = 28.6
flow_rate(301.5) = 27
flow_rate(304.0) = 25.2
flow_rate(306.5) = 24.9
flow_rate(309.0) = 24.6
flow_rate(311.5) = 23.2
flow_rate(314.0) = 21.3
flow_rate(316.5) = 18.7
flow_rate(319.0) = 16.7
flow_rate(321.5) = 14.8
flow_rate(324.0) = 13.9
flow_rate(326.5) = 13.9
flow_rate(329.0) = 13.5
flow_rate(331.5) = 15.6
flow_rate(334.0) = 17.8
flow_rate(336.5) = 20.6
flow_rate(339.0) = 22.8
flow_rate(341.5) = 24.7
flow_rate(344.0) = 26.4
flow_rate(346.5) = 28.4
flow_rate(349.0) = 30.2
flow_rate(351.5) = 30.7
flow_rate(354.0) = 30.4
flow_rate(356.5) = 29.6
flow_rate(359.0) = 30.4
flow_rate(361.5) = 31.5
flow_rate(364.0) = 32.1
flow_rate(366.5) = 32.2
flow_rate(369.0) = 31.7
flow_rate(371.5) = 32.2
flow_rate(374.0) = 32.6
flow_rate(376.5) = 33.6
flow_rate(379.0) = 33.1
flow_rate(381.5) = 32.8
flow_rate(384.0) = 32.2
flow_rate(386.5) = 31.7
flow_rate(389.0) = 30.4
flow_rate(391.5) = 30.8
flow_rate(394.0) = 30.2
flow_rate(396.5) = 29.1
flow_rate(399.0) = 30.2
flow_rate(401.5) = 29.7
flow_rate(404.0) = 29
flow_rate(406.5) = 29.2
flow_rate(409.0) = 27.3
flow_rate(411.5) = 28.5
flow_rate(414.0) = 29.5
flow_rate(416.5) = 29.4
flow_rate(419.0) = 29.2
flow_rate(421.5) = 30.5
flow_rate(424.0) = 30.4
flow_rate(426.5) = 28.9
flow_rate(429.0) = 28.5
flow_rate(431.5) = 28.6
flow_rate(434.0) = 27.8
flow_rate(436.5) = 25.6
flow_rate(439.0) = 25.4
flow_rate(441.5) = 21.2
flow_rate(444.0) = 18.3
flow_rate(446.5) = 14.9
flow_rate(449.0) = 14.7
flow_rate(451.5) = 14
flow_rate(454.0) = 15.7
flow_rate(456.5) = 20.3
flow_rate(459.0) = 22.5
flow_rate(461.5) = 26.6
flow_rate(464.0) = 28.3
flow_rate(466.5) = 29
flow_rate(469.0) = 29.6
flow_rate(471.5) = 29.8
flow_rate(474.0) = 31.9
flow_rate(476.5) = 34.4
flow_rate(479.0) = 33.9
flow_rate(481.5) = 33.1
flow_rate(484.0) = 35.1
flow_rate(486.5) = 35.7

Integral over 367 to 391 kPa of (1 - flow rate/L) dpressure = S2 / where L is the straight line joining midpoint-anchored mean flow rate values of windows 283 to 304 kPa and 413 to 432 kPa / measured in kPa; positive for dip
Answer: -2.79 kPa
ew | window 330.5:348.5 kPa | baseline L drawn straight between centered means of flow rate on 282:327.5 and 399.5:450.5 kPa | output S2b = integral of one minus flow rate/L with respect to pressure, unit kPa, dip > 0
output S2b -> 1.2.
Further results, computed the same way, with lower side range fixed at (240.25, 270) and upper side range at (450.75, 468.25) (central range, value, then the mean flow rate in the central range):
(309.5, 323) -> 3.8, 19.2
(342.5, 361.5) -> -2.8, 29.5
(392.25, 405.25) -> -2.8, 29.7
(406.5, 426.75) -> -4.4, 29.2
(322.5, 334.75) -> 5.4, 14.8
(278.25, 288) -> 0.1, 27.5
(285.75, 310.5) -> 0.2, 27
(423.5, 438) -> -2.8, 28.1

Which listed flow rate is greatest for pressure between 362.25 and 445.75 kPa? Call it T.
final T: 33.6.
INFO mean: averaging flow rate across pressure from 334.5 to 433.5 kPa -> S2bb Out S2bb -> 29.6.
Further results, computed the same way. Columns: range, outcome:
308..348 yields 19.8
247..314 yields 27.5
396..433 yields 29.2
